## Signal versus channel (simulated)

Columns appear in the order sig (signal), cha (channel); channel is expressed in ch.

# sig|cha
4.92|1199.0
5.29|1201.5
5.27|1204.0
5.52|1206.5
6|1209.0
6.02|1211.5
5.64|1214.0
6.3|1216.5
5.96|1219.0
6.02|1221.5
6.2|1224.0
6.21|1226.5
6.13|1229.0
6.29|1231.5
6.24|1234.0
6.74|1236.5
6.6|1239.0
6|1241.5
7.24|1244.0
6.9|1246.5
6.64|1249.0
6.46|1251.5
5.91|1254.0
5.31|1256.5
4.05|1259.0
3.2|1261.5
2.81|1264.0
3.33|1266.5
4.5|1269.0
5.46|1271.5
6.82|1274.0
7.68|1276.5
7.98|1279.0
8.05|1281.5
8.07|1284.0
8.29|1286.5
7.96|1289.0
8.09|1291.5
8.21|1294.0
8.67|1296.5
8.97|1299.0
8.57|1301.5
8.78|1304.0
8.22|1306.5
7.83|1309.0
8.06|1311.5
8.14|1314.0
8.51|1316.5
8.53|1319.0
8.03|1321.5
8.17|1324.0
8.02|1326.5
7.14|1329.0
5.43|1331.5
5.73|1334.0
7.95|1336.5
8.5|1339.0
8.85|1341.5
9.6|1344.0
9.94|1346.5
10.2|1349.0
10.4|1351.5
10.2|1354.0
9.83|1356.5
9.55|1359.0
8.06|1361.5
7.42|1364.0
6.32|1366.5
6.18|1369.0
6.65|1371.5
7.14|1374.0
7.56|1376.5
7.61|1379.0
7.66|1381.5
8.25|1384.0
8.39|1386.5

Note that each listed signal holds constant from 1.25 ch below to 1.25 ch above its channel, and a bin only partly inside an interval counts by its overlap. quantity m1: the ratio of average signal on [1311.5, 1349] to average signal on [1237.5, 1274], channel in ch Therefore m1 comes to 1.5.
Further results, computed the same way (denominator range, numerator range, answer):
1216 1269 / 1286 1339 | 1.40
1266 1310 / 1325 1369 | 1.10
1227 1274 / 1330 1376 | 1.47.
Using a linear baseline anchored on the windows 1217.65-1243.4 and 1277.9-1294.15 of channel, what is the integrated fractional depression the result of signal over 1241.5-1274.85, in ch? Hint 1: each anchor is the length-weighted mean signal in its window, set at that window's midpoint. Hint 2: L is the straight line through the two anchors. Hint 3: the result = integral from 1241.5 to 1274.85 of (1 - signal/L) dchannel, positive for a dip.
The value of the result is 8.5 ch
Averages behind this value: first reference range 6.26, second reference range 8.09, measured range 5.29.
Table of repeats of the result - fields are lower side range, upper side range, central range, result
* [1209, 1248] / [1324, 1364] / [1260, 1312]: 2.7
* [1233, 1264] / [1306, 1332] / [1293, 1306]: -2.3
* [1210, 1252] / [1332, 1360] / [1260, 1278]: 6.0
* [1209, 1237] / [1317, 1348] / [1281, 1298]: -2.2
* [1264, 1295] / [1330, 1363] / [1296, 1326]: -2.4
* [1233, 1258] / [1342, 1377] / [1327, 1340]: 1.7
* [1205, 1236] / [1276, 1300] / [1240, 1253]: 0.5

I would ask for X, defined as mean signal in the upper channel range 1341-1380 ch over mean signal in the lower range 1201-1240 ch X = 1.40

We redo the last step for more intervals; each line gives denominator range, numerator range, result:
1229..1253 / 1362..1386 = 1.11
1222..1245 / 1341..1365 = 1.48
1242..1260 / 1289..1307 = 1.39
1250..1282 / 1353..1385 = 1.44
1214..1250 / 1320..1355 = 1.32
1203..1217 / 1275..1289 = 1.38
